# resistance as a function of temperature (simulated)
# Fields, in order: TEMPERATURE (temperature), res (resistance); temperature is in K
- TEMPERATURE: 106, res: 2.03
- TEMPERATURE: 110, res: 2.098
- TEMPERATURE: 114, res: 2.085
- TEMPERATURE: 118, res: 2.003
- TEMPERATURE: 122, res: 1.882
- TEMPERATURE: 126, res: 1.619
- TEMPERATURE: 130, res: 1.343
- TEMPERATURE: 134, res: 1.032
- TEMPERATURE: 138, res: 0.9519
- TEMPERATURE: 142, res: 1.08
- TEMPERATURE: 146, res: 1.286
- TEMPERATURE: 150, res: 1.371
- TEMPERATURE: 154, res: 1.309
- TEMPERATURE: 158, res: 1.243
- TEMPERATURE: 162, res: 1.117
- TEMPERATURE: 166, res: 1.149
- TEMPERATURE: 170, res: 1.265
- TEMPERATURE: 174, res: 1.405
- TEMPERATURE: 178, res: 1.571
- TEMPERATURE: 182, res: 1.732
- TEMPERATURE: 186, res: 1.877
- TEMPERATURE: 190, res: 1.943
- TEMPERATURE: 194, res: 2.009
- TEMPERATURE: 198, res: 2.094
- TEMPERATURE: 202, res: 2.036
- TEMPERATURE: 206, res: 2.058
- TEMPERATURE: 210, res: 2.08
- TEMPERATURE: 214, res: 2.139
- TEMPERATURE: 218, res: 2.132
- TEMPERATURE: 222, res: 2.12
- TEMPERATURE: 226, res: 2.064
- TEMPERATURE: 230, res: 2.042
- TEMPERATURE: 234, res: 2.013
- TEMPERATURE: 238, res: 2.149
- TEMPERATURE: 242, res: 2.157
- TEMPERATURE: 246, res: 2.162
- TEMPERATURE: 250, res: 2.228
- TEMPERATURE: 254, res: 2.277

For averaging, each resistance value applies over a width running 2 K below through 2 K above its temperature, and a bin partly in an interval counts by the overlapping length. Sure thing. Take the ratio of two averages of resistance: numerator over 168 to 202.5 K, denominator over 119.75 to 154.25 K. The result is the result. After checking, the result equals 1.3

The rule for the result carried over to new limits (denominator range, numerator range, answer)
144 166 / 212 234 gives 1.67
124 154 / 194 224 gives 1.68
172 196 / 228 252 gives 1.21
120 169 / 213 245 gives 1.64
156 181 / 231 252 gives 1.63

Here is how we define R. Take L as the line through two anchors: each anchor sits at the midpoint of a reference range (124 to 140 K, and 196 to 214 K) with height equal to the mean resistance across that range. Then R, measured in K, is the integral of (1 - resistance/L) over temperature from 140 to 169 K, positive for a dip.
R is 5.16 K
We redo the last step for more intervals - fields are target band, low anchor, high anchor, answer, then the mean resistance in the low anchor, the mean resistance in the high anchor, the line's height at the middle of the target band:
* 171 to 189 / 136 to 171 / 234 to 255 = -1.9 K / 1.19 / 2.17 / 1.48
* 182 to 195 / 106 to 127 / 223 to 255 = 1.0 K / 1.96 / 2.13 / 2.06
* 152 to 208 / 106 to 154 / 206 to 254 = 6.5 K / 1.54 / 2.12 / 1.83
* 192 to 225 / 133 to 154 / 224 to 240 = -4.7 K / 1.17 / 2.07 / 1.83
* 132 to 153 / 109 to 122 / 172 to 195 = 8.4 K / 2.03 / 1.75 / 1.92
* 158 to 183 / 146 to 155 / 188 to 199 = 4.6 K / 1.33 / 2.01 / 1.65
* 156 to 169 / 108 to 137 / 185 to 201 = 4.8 K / 1.7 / 1.99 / 1.86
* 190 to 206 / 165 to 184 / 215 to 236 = -2.8 K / 1.44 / 2.08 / 1.73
